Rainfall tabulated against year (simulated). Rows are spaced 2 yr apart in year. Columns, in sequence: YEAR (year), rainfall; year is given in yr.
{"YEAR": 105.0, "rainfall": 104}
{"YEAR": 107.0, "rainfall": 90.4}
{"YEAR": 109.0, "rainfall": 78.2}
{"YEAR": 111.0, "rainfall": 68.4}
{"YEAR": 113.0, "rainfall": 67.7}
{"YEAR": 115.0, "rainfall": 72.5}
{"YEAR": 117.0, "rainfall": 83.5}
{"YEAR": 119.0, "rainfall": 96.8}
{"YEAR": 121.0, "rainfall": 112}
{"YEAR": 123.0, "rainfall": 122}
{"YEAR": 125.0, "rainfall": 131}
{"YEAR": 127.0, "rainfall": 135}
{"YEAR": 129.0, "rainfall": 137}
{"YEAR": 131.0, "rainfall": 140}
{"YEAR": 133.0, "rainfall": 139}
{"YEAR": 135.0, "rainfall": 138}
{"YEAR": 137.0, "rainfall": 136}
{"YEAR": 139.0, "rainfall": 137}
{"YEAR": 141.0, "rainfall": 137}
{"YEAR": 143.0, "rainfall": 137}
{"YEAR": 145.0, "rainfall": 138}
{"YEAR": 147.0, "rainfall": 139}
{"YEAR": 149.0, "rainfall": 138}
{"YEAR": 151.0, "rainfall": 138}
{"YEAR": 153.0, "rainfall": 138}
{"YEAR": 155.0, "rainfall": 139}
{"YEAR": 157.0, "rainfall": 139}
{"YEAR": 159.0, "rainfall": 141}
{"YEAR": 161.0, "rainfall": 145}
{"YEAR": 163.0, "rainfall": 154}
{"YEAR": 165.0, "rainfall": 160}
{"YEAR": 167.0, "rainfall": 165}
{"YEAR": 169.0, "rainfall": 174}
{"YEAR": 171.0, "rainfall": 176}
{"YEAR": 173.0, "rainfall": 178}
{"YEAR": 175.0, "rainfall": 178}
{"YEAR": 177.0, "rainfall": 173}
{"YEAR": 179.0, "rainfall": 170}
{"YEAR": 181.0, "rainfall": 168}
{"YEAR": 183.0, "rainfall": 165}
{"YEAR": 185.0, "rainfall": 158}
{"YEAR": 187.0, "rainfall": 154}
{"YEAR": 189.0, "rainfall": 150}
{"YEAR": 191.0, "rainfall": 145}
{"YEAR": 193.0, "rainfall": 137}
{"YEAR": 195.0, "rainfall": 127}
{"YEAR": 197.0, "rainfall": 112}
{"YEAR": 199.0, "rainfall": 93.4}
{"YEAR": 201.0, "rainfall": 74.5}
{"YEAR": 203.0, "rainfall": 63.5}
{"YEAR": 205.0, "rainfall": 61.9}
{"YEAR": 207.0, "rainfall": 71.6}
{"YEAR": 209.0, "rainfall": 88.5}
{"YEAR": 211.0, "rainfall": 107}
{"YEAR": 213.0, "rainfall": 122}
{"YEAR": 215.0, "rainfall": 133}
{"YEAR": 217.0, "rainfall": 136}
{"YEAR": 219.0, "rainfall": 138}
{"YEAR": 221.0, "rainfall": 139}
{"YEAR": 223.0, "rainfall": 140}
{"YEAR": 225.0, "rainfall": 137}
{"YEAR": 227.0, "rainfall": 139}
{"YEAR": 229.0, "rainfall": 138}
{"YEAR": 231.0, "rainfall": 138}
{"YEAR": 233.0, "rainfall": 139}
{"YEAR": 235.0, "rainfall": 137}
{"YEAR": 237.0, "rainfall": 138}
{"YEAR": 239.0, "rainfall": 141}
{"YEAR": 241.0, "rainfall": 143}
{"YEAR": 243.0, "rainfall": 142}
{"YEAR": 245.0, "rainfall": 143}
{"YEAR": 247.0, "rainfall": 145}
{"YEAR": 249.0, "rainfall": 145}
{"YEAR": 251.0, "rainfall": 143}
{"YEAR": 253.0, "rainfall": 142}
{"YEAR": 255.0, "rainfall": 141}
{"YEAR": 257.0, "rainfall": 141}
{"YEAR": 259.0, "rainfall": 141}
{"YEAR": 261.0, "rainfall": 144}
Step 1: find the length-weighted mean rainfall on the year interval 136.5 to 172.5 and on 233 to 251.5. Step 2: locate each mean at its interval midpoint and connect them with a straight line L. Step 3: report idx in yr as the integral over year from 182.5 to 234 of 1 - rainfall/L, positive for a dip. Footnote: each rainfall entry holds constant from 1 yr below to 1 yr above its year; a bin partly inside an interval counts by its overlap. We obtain 7.4 yr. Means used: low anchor 147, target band 123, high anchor 142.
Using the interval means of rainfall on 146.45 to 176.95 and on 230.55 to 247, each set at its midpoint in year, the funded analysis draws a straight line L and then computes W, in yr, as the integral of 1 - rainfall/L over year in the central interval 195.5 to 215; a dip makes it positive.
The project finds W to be 7.3 yr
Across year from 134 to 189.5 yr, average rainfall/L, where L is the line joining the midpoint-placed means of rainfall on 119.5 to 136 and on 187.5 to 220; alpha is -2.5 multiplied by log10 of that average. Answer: -0.25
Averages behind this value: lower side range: 131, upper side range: 111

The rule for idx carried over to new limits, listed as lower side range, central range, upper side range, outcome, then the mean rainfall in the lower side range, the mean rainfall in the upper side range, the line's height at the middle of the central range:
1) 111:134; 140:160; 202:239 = -4.40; 110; 121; 113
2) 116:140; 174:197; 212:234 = -3.99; 126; 136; 132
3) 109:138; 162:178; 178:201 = -4.57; 112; 141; 132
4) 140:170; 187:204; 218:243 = 3.22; 145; 139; 142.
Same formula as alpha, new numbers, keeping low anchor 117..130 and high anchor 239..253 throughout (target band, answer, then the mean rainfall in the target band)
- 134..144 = -0.12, 137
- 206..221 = 0.19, 115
